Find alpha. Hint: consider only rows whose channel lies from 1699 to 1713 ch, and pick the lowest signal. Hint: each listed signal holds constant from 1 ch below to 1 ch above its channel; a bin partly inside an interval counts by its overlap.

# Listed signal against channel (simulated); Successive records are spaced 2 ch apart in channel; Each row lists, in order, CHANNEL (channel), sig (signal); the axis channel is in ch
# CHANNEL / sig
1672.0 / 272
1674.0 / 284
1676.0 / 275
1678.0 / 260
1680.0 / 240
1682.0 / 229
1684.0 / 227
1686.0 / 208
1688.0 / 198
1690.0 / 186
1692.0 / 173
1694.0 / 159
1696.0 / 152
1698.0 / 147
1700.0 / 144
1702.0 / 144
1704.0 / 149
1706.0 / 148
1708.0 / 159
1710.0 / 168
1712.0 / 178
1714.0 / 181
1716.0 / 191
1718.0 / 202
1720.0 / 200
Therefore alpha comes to 144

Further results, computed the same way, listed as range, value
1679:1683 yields 229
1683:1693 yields 173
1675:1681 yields 240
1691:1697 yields 152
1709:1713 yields 168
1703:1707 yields 148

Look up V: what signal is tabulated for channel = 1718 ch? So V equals 202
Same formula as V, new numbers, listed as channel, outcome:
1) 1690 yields 186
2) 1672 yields 272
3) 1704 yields 149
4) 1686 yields 208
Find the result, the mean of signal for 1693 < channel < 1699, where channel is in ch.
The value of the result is 153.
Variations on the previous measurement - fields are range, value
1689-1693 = 180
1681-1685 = 228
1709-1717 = 180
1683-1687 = 218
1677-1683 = 243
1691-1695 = 166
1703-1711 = 156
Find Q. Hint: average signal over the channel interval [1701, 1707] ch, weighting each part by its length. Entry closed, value 147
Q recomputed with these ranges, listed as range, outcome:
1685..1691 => 197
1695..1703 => 147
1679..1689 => 220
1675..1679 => 268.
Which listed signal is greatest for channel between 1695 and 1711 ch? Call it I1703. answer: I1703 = 168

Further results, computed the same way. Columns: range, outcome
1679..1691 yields 240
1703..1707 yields 149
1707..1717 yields 191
